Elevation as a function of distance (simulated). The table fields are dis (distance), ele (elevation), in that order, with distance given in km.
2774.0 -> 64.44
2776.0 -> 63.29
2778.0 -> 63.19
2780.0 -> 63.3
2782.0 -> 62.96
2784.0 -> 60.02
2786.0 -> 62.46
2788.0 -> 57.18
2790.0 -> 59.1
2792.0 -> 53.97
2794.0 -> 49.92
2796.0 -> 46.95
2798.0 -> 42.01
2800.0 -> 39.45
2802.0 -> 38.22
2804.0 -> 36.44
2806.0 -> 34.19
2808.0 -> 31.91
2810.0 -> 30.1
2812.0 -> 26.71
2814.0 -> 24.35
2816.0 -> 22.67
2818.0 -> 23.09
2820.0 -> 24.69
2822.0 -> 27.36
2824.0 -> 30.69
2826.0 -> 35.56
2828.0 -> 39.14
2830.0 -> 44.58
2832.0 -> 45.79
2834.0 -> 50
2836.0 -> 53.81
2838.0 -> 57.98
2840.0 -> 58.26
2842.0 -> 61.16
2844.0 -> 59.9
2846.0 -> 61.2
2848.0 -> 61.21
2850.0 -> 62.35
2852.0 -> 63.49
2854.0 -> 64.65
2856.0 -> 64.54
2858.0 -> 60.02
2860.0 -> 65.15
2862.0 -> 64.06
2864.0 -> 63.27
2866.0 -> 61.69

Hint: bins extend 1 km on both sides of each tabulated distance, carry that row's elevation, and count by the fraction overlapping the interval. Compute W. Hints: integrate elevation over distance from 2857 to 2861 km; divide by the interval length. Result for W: 62.6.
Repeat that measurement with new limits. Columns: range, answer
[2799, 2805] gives 38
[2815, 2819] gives 22.9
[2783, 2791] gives 59.7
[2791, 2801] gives 46.5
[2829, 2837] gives 48.5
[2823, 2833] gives 39.2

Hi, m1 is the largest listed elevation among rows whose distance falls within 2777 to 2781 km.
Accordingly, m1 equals 63.3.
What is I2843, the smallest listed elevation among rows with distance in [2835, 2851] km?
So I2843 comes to 53.81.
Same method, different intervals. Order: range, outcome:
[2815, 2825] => 22.67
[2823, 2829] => 30.69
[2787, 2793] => 53.97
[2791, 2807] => 34.19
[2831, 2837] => 45.79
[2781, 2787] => 60.02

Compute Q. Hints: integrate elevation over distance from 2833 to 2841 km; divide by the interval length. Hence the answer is 55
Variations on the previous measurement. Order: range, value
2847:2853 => 62.4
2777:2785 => 62.4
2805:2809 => 33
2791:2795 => 51.9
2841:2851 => 61.2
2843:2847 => 60.5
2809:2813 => 28.4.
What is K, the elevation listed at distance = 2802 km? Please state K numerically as 38.22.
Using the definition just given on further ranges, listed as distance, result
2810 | 30.1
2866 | 61.69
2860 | 65.15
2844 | 59.9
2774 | 64.44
